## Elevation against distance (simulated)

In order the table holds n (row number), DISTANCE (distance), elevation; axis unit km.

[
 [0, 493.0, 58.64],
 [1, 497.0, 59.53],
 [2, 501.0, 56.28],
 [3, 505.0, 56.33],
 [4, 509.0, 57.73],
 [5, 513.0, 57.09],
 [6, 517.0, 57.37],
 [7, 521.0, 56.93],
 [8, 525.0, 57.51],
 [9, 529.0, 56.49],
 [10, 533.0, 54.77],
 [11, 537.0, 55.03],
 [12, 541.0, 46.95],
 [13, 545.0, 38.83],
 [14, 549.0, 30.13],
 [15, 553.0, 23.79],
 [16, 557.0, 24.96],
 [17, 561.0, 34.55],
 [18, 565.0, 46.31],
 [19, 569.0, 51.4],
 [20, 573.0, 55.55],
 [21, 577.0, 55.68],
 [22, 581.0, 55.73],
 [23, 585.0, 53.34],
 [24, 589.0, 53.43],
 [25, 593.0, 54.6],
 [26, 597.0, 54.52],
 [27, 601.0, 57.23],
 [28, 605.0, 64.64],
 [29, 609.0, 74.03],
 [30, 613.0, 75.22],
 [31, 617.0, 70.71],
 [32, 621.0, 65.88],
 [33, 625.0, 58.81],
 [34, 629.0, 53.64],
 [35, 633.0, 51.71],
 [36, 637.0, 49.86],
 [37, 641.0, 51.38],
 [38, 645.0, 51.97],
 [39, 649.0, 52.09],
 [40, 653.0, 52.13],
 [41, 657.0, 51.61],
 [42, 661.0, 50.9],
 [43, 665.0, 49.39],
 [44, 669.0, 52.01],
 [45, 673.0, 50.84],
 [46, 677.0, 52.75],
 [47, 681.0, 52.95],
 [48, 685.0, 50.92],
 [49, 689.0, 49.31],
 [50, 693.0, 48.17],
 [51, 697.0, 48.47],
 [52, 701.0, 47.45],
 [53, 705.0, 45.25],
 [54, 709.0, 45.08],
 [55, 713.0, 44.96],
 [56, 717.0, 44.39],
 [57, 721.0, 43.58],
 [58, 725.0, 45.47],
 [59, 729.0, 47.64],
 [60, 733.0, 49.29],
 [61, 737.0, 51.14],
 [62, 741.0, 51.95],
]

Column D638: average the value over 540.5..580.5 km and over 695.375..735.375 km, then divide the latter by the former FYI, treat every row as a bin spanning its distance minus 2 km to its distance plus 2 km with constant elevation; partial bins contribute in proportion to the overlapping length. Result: 1.12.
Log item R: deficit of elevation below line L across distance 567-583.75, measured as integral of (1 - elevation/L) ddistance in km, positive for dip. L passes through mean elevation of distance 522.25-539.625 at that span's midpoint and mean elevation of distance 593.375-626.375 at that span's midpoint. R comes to 1.7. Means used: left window 55.7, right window 64.7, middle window 54.5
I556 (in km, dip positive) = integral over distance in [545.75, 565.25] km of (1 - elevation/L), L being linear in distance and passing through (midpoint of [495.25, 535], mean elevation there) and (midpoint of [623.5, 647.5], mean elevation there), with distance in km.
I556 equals 8.58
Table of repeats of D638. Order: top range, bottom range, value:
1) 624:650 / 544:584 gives 1.25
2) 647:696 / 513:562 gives 1.12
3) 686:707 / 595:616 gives 0.73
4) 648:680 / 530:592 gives 1.13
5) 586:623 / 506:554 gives 1.26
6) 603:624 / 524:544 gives 1.31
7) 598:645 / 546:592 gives 1.37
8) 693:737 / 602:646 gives 0.76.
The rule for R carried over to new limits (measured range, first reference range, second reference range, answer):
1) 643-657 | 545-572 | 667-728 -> -2.5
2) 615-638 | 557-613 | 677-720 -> -3.0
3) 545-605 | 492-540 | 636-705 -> 8.1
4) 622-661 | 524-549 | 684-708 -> -3.4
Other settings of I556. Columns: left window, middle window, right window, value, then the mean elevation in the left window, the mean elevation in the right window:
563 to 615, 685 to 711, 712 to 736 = 0.5 km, 57.8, 46.1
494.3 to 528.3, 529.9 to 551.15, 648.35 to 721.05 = 4.0 km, 57.3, 49.2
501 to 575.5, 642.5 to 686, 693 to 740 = -4.1 km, 48.2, 46.8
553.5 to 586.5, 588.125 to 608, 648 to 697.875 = -4.4 km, 46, 50.9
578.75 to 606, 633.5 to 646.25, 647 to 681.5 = 0.5 km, 55.9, 51.6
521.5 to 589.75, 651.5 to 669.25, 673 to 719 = -1.2 km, 46.8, 48.3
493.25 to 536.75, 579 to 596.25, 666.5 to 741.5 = -0.2 km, 57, 48.4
